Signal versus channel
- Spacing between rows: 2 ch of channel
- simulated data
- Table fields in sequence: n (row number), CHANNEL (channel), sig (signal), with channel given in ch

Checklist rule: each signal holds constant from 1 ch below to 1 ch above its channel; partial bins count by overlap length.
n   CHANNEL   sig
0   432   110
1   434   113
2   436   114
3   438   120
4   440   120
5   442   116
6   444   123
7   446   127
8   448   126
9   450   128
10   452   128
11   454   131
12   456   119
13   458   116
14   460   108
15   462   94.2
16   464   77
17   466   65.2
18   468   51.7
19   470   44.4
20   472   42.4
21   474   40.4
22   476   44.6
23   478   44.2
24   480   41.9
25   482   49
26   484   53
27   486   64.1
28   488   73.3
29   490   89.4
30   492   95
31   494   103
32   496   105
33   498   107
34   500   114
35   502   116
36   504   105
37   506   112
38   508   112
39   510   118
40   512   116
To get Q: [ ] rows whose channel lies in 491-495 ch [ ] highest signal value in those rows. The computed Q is 103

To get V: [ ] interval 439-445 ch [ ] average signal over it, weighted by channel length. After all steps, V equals 120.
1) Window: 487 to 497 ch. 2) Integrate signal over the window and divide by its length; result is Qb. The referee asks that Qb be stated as 93.1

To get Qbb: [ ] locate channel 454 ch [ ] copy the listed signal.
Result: 131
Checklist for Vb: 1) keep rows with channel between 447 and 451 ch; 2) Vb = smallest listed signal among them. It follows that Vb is 126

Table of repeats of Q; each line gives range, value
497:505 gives 116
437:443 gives 120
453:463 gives 131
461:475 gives 94.2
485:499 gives 107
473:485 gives 53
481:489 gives 73.3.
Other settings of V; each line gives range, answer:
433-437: 114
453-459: 122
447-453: 127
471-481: 42.7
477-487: 50.4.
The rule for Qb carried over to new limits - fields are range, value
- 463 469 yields 64.6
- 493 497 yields 104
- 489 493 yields 92.2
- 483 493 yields 75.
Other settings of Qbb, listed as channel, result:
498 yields 107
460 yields 108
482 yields 49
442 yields 116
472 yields 42.4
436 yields 114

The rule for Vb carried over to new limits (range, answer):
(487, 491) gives 73.3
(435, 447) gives 114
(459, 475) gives 40.4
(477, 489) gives 41.9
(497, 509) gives 105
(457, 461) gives 108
